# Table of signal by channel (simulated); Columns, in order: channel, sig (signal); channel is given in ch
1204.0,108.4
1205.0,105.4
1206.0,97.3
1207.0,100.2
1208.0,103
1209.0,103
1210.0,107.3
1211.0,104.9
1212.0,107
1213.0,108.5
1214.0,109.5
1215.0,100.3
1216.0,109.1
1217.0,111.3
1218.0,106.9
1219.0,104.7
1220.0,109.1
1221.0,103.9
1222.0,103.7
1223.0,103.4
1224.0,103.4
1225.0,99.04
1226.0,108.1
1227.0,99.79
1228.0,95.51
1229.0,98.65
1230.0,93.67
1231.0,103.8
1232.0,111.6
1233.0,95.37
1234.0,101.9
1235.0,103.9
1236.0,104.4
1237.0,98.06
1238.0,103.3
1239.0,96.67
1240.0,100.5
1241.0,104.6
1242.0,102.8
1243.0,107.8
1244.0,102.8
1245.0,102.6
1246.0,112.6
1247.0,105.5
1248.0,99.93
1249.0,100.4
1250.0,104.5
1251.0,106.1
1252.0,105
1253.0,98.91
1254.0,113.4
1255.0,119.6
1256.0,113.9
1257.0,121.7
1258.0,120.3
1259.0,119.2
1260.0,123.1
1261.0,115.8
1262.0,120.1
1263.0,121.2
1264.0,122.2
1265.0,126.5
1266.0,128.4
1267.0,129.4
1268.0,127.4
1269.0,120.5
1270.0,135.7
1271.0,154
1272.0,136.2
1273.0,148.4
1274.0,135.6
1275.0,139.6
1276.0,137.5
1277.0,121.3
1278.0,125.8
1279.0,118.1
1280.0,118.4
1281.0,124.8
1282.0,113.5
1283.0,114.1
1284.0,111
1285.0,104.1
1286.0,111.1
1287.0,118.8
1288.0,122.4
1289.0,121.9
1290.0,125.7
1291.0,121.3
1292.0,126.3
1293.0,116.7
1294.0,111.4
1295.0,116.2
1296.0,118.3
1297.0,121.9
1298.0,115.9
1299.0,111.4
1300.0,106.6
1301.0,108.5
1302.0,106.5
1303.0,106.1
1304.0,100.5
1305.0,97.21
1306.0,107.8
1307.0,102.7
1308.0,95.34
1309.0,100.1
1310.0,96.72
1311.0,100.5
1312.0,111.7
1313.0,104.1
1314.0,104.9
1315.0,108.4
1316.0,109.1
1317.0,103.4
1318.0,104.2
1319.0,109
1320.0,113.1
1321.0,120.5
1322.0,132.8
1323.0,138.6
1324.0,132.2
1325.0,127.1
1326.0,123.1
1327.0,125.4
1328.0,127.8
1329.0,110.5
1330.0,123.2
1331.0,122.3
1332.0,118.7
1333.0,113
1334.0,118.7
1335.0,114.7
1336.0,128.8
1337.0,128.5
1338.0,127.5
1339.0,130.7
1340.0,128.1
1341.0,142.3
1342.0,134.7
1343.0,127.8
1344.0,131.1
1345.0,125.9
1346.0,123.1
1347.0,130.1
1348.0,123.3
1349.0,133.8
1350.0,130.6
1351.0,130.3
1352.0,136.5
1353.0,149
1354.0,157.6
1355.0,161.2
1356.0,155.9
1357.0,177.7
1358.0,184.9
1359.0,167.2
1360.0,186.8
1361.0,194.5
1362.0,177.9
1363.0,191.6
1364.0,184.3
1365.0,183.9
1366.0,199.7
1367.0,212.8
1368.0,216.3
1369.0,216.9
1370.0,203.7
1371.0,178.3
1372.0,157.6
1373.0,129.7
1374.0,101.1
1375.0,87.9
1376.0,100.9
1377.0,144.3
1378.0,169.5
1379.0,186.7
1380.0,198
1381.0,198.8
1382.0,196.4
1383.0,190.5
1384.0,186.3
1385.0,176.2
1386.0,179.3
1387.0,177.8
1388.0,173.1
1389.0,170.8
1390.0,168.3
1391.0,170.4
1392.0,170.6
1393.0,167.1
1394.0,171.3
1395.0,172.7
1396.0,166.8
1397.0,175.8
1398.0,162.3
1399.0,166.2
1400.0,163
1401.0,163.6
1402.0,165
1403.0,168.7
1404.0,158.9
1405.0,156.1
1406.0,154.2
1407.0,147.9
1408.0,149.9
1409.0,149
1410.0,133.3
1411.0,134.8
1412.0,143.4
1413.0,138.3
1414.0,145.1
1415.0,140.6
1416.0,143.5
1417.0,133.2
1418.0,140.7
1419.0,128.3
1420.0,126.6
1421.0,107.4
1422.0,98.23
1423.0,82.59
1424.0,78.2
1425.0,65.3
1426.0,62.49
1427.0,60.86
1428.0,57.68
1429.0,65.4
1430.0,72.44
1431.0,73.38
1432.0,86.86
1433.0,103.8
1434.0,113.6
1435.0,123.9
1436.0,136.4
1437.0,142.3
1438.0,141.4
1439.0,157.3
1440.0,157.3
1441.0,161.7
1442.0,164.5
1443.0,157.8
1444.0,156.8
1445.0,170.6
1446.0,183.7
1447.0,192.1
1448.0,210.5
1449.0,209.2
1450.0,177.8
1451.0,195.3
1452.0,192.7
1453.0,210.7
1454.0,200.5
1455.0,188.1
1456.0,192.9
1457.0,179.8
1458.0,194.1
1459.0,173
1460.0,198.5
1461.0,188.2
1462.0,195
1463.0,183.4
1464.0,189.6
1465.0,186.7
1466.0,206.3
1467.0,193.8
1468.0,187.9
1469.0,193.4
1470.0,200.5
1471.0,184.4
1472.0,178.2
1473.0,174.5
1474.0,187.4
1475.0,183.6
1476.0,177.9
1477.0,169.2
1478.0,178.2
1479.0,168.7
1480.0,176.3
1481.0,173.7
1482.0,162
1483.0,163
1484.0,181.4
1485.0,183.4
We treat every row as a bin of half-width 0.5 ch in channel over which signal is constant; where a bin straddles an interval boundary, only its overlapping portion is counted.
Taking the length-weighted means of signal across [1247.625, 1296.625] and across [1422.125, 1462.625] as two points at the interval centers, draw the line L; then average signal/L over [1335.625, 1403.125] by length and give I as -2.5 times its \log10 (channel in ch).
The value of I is -0.19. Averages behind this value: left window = 121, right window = 147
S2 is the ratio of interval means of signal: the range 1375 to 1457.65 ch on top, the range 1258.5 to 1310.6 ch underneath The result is 1.27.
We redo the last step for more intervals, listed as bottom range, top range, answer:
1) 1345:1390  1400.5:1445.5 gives 0.76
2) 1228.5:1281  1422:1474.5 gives 1.36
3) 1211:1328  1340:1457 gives 1.35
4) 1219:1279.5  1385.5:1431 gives 1.22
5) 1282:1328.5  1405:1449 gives 1.14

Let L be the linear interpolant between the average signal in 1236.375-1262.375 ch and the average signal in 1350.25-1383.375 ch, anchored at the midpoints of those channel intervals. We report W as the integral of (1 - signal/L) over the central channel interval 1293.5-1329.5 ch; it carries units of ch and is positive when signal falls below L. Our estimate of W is 7.4 ch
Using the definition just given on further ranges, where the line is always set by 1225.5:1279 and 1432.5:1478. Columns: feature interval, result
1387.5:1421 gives 1.3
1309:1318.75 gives 2.1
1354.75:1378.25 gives -3.3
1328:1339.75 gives 1.5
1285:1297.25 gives 0.7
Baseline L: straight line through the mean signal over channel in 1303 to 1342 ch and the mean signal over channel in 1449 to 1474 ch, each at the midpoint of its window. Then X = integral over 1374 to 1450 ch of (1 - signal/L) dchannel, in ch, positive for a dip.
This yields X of 7.9 ch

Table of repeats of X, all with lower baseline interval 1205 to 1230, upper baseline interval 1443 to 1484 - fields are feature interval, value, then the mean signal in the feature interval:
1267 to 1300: 0.6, 123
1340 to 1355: 1.2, 135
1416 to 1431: 6.9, 92.5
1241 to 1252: 0.9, 105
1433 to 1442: 1.8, 141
